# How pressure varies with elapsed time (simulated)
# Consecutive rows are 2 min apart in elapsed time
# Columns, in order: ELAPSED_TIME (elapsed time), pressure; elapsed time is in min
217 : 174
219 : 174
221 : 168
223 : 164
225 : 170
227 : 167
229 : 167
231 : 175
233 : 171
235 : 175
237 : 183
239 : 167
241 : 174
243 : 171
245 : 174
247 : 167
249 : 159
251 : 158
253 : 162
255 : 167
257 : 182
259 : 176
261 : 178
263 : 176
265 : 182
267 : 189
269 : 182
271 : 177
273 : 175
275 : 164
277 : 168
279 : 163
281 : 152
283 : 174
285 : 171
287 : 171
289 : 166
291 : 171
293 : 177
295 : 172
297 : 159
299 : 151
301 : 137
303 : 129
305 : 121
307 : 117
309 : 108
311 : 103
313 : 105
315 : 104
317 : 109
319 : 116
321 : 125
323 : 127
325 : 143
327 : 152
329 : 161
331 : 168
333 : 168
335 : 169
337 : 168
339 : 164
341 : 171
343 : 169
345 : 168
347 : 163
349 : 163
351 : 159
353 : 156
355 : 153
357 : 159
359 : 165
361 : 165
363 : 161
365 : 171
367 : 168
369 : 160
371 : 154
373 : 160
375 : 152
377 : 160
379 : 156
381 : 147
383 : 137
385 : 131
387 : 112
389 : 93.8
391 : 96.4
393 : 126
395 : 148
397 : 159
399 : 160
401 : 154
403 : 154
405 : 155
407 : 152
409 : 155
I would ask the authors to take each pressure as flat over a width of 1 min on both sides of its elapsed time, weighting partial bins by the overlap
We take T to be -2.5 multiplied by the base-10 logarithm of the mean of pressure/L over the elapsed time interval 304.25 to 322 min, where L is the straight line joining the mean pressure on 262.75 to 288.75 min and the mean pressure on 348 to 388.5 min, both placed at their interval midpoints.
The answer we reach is 0.421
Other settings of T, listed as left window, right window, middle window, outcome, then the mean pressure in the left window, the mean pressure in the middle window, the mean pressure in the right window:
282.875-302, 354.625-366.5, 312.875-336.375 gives 0.18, 164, 139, 163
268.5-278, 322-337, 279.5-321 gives 0.18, 173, 141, 156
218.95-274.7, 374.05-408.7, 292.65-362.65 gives 0.05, 172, 147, 141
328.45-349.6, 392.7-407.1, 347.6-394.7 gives 0.08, 167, 148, 152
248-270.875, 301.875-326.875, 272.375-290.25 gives -0.10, 174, 167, 119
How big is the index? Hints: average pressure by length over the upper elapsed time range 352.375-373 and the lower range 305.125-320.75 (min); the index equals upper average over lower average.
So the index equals 1.46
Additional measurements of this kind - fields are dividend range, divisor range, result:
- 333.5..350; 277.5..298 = 1.00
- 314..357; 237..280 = 0.88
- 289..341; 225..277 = 0.82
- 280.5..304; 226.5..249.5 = 0.94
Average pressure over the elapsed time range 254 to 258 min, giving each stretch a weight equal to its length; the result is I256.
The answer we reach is 174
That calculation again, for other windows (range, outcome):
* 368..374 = 158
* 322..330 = 146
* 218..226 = 169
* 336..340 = 166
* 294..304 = 150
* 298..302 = 144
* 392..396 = 137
